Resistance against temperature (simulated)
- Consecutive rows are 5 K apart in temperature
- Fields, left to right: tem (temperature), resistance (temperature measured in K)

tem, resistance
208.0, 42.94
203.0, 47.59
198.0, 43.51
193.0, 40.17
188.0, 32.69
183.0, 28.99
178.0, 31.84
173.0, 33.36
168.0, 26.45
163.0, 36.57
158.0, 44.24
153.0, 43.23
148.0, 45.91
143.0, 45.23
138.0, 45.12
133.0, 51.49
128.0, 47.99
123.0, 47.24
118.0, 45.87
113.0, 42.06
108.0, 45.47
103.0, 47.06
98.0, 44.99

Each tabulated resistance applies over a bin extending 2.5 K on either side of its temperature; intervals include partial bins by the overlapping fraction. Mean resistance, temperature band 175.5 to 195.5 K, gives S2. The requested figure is 33.4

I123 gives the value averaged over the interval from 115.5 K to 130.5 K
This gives 47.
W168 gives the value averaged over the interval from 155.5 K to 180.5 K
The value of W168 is 34.5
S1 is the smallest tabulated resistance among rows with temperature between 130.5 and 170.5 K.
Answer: 26.45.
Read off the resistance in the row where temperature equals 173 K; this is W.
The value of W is 33.36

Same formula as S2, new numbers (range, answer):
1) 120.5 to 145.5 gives 47.4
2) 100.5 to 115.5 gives 44.9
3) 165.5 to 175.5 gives 29.9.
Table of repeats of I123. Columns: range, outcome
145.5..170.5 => 39.3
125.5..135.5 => 49.7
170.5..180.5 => 32.6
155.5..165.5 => 40.4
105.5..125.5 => 45.2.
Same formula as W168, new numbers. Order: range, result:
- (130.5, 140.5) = 48.3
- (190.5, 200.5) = 41.8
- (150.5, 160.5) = 43.7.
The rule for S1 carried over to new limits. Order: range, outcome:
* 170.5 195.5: 28.99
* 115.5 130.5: 45.87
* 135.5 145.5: 45.12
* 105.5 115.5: 42.06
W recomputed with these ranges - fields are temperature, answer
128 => 47.99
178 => 31.84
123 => 47.24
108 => 45.47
